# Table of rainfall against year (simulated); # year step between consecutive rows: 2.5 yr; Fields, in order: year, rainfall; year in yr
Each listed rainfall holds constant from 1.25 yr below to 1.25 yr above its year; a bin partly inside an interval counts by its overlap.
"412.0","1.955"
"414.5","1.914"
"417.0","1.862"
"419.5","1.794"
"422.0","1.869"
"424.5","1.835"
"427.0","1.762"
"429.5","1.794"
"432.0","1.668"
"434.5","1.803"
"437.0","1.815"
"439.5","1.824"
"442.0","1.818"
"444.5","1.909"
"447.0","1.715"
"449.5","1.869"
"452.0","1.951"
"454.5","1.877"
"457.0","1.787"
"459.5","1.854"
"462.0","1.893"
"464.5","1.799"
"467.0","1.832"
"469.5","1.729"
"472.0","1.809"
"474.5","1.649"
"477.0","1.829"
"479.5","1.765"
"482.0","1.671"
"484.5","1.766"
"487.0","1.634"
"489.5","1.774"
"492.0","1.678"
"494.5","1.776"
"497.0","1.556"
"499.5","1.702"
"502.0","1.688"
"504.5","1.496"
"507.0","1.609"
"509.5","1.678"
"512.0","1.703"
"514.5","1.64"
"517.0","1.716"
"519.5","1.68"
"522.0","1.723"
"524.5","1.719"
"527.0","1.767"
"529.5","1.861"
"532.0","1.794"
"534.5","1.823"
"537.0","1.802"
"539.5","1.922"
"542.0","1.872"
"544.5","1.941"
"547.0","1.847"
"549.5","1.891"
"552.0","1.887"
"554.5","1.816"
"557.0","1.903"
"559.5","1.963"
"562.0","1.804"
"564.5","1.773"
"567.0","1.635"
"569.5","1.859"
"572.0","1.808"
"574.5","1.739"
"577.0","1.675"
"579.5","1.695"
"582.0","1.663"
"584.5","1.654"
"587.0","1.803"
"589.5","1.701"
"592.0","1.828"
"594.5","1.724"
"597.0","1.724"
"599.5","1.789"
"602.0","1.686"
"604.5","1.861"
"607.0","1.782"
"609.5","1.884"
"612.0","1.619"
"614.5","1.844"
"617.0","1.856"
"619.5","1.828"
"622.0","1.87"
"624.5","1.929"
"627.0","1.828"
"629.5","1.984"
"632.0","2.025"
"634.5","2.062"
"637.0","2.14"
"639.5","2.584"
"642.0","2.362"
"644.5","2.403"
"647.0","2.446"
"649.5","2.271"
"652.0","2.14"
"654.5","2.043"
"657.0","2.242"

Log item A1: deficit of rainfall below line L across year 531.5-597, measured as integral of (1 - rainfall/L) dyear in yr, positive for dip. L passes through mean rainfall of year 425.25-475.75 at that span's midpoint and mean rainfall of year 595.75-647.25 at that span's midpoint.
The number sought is 3.9 yr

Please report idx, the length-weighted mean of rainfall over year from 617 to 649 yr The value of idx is 2.11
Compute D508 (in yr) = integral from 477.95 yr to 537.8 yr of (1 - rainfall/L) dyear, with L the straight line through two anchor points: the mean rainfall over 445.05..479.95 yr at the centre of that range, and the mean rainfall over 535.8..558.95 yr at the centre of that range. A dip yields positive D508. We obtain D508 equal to 4.5 yr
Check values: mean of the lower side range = 1.81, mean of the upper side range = 1.88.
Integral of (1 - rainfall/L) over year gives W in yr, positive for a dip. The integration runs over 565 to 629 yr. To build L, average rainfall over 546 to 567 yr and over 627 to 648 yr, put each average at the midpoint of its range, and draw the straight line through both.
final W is 8.18 yr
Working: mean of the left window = 1.85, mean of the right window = 2.22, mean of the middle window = 1.77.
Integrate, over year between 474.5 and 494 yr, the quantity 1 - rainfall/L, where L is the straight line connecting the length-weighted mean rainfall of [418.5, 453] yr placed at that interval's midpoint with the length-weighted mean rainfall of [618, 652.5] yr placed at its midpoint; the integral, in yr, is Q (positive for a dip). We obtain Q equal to 1.7 yr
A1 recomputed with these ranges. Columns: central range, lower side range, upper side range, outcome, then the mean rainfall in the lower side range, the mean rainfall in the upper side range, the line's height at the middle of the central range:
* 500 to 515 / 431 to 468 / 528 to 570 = 1.6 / 1.83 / 1.85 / 1.84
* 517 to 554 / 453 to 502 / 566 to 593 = -1.6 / 1.76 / 1.73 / 1.74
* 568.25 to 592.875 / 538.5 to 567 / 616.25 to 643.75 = 2.4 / 1.86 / 2.05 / 1.93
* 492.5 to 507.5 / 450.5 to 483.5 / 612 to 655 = 1.8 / 1.8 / 2.08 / 1.86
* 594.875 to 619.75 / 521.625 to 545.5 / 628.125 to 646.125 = 3.8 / 1.82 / 2.22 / 2.11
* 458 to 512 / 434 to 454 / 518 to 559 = 3.3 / 1.84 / 1.83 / 1.84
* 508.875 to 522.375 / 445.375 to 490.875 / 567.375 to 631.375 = 0.8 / 1.79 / 1.79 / 1.79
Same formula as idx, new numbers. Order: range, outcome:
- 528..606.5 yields 1.8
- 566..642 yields 1.85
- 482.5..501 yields 1.7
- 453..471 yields 1.83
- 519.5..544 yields 1.81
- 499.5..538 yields 1.71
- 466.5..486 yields 1.75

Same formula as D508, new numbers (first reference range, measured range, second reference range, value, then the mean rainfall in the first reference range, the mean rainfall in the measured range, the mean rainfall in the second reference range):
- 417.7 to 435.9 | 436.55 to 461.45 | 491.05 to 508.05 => -1.4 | 1.79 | 1.84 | 1.64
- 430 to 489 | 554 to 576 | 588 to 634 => 0.1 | 1.79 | 1.81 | 1.82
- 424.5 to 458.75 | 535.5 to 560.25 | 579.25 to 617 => -1.5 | 1.82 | 1.88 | 1.76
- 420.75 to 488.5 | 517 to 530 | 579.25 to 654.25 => 0.8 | 1.8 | 1.74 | 1.94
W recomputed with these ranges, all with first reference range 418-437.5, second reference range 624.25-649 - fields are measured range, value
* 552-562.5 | 0.8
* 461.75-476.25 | 0.7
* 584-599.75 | 2.7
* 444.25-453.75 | -0.1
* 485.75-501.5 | 1.9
